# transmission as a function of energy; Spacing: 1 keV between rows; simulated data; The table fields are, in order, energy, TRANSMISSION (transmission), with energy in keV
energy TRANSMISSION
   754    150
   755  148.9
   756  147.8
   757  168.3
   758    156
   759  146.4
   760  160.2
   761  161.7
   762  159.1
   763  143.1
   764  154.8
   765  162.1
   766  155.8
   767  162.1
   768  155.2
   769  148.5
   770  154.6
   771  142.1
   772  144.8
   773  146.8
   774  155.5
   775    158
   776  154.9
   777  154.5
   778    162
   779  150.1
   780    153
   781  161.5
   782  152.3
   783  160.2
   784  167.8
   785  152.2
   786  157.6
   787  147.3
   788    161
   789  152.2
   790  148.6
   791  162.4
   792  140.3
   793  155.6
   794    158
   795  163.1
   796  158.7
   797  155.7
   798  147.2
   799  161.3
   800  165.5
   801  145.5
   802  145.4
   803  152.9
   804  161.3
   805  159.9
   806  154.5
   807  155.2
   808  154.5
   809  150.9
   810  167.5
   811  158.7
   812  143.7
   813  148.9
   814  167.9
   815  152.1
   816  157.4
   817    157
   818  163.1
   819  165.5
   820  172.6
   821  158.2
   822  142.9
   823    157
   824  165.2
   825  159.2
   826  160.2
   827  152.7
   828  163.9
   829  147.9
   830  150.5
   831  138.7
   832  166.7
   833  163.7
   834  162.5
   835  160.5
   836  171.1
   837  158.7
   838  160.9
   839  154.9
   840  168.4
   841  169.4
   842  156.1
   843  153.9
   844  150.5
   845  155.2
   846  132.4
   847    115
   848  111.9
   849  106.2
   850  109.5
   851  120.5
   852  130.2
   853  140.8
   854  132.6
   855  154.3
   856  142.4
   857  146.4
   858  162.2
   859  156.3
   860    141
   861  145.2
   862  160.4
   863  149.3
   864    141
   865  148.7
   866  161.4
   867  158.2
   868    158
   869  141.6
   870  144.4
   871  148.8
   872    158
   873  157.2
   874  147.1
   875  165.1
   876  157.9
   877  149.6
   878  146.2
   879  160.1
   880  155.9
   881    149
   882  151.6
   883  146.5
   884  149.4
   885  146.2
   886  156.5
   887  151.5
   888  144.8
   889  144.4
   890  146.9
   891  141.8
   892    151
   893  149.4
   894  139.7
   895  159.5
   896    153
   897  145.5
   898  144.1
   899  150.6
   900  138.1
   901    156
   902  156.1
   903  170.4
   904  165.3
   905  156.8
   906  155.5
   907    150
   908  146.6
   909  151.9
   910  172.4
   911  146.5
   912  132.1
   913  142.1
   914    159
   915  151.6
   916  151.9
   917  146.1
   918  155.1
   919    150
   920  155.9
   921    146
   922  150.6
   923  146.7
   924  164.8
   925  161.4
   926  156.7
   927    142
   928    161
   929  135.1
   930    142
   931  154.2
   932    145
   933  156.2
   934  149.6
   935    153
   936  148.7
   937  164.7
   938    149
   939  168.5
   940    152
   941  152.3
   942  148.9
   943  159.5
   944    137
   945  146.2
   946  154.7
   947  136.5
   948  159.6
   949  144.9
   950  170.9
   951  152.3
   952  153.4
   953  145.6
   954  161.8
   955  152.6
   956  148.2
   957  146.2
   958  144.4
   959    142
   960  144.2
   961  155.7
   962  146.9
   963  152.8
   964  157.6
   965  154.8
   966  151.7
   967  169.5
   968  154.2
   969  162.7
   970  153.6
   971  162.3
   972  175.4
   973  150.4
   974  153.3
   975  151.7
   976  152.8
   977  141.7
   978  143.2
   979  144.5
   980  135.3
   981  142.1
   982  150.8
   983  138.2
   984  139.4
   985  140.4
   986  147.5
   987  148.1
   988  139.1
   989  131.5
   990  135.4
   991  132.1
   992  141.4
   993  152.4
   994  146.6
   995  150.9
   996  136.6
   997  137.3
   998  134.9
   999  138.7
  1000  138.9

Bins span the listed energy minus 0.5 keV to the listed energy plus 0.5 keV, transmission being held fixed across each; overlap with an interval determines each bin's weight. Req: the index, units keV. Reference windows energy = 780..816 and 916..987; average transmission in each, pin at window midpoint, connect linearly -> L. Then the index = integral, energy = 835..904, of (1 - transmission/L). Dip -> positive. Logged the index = 2.2 keV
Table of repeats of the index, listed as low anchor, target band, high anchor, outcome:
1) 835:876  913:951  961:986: -0.6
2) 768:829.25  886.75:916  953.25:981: 0.5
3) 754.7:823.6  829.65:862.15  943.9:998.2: 1.4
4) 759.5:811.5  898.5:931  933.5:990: -0.1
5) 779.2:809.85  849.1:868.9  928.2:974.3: 1.3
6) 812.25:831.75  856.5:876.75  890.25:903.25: 0.0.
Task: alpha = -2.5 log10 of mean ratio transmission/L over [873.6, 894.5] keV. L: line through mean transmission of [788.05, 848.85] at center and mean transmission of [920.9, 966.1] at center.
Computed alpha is 0.022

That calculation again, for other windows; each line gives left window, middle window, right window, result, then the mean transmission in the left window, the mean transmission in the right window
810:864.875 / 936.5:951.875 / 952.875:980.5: -0.01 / 151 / 152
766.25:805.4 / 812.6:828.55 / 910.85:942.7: -0.04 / 155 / 151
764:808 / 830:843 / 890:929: -0.05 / 155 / 152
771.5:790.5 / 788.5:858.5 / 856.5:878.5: 0.01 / 155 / 152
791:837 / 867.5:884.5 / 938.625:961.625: 0.02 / 157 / 151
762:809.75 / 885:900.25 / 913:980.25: 0.04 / 155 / 152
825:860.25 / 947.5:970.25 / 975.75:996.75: -0.07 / 148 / 142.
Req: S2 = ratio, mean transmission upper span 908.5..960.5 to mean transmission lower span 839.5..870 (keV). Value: 1.05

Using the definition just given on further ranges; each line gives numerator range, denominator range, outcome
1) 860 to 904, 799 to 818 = 0.97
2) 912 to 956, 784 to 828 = 0.97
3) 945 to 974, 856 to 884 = 1.01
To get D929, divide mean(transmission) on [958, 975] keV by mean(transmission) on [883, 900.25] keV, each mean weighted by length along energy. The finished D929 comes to 1.05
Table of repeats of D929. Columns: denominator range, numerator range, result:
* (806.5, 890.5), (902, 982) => 1.01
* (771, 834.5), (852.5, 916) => 0.97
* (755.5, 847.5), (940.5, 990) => 0.96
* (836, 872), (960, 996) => 1.02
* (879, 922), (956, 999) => 0.98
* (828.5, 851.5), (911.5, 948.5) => 1.03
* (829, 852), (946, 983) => 1.03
